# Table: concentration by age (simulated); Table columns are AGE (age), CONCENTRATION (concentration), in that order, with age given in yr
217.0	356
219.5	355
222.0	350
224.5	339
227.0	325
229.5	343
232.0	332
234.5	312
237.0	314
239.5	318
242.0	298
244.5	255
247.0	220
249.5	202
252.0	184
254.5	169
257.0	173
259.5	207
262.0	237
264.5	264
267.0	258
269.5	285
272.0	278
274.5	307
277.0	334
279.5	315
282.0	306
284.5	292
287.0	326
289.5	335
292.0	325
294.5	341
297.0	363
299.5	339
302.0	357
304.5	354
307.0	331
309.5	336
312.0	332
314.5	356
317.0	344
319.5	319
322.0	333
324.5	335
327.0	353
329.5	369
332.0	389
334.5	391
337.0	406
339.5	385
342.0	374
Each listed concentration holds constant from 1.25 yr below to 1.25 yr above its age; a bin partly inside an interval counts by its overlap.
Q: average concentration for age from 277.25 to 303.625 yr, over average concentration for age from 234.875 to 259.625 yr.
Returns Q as 1.39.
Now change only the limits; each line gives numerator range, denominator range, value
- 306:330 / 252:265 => 1.66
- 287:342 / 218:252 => 1.17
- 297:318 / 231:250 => 1.21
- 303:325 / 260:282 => 1.19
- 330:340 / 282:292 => 1.23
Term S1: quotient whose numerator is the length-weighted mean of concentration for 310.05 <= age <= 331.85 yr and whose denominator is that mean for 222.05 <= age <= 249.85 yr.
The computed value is 1.14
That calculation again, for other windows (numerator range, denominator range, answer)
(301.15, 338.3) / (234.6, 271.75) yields 1.44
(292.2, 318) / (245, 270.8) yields 1.56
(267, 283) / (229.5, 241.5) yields 0.94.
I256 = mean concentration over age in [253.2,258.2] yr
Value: 171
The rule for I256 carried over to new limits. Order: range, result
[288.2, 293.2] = 330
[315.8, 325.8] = 333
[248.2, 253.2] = 193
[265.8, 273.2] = 274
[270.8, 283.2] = 308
